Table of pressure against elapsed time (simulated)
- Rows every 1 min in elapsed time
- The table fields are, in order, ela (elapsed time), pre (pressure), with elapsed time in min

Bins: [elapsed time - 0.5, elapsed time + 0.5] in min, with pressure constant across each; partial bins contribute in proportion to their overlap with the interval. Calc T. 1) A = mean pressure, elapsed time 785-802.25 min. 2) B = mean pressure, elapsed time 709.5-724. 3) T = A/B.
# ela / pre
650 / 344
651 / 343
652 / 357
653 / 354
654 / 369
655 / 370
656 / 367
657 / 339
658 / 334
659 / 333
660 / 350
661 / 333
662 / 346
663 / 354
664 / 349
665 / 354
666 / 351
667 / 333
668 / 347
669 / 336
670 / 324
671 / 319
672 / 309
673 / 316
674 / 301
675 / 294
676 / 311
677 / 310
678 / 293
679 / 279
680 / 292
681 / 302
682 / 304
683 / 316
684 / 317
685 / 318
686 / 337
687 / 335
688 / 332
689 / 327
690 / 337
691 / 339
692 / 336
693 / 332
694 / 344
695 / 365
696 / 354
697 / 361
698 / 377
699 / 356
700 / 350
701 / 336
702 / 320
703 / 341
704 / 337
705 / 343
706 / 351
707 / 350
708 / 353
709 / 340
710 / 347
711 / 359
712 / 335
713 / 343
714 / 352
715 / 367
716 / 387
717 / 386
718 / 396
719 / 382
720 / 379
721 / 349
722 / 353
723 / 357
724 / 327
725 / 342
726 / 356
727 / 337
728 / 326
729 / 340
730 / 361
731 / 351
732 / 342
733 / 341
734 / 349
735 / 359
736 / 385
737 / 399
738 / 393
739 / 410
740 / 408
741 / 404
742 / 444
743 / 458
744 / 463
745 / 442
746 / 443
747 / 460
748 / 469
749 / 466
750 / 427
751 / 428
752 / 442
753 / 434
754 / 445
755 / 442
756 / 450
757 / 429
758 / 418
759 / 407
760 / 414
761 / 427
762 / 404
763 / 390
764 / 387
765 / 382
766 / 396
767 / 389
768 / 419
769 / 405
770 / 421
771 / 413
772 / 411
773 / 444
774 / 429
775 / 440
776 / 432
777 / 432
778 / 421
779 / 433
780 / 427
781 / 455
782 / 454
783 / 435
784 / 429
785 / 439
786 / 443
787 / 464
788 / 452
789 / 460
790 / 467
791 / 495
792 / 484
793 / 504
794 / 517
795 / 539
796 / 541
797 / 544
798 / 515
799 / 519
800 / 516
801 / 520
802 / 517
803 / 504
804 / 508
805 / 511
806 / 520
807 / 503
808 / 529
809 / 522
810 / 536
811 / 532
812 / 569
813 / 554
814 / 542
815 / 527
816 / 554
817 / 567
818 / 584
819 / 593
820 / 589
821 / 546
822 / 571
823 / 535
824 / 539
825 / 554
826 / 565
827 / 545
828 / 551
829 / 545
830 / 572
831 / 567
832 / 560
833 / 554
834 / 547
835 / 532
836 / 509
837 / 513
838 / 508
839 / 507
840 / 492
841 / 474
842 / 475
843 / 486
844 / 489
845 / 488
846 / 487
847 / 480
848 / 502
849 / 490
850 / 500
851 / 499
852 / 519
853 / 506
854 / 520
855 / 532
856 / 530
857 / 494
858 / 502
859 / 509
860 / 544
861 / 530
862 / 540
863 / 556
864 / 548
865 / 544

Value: 1.37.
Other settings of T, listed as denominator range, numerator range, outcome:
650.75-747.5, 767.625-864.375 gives 1.44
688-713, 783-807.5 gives 1.43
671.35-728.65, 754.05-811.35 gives 1.36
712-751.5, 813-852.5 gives 1.37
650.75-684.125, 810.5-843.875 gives 1.64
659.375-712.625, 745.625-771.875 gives 1.27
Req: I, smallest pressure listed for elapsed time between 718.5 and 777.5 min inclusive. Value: 326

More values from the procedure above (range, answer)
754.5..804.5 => 382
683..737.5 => 316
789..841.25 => 460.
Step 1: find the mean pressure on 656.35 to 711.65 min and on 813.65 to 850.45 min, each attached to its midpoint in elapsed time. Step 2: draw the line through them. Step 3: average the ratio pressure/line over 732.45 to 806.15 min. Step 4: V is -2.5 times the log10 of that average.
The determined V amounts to 0.008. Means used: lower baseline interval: 333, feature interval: 444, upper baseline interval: 531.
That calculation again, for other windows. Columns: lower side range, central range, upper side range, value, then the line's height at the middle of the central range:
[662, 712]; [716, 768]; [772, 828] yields 0.05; 416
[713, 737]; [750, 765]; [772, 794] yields -0.03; 410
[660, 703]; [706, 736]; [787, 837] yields 0.11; 391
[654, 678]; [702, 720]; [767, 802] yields 0.08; 383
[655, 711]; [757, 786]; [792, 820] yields 0.14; 477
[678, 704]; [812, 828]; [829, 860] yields -0.16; 484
